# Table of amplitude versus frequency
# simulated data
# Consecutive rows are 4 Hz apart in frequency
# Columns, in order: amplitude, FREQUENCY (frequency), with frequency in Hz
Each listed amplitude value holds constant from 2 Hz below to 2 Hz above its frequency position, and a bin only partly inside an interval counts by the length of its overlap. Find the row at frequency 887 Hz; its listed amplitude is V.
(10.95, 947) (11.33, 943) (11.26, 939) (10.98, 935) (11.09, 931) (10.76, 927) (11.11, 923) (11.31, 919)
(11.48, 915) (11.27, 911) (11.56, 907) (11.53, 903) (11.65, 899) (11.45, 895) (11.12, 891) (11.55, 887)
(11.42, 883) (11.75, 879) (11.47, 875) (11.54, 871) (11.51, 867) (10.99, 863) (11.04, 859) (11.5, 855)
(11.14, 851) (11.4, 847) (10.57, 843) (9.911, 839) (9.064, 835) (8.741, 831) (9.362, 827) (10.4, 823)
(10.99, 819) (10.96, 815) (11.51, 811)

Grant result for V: 11.55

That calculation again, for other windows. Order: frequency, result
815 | 10.96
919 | 11.31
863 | 10.99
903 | 11.53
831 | 8.741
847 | 11.4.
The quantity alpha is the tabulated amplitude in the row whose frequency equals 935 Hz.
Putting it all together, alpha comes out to 10.98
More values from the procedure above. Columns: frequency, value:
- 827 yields 9.362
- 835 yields 9.064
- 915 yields 11.48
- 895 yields 11.45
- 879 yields 11.75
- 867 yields 11.51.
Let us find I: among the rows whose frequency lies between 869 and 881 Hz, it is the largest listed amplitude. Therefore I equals 11.75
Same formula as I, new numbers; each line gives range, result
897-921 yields 11.65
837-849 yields 11.4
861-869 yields 11.51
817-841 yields 10.99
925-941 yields 11.26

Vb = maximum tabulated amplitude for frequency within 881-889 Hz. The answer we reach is 11.55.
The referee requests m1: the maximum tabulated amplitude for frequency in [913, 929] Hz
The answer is 11.48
